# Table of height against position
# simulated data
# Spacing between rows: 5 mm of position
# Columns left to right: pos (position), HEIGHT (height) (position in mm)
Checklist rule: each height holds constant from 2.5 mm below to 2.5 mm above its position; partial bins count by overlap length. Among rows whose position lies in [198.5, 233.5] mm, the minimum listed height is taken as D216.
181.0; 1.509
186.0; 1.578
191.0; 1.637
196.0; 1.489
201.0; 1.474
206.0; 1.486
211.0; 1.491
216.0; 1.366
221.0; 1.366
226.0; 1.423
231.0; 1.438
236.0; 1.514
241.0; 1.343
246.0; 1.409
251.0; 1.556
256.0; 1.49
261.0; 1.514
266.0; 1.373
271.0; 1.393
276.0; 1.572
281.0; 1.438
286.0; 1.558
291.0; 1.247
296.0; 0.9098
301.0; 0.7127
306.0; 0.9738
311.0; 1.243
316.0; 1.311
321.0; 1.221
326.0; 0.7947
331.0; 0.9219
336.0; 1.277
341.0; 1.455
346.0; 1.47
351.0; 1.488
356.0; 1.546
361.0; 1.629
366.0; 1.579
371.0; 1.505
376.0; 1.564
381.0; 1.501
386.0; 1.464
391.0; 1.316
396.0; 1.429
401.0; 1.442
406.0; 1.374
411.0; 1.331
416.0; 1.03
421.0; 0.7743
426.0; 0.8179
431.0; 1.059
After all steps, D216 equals 1.366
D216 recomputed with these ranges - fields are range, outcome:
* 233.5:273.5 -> 1.343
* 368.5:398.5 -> 1.316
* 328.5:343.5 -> 0.9219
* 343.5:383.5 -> 1.47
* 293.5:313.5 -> 0.7127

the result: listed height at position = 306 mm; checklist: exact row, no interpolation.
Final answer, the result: 0.9738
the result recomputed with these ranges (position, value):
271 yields 1.393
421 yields 0.7743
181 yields 1.509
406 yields 1.374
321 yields 1.221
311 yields 1.243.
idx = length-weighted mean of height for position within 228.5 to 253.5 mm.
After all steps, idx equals 1.45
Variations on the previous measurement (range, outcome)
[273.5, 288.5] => 1.52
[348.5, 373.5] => 1.55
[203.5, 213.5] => 1.49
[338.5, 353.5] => 1.47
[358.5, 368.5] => 1.6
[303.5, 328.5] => 1.11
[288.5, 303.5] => 0.957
